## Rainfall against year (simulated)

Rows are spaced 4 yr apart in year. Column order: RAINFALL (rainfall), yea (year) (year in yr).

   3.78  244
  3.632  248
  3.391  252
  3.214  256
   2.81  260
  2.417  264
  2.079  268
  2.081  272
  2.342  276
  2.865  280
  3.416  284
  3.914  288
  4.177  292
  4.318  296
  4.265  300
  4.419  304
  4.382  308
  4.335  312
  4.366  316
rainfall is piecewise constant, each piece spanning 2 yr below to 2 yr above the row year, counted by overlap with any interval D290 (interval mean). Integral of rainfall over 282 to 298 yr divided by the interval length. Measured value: 3.96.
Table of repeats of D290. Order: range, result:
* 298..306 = 4.34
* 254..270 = 2.63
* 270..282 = 2.43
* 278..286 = 3.14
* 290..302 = 4.25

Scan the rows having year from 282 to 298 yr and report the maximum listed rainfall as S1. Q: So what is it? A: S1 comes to 4.318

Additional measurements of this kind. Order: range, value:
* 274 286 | 3.416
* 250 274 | 3.391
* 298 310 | 4.419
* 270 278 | 2.342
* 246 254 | 3.632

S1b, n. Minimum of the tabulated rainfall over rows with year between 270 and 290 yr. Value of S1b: 2.081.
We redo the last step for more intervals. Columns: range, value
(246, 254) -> 3.391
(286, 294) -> 3.914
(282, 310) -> 3.416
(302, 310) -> 4.382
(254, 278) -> 2.079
